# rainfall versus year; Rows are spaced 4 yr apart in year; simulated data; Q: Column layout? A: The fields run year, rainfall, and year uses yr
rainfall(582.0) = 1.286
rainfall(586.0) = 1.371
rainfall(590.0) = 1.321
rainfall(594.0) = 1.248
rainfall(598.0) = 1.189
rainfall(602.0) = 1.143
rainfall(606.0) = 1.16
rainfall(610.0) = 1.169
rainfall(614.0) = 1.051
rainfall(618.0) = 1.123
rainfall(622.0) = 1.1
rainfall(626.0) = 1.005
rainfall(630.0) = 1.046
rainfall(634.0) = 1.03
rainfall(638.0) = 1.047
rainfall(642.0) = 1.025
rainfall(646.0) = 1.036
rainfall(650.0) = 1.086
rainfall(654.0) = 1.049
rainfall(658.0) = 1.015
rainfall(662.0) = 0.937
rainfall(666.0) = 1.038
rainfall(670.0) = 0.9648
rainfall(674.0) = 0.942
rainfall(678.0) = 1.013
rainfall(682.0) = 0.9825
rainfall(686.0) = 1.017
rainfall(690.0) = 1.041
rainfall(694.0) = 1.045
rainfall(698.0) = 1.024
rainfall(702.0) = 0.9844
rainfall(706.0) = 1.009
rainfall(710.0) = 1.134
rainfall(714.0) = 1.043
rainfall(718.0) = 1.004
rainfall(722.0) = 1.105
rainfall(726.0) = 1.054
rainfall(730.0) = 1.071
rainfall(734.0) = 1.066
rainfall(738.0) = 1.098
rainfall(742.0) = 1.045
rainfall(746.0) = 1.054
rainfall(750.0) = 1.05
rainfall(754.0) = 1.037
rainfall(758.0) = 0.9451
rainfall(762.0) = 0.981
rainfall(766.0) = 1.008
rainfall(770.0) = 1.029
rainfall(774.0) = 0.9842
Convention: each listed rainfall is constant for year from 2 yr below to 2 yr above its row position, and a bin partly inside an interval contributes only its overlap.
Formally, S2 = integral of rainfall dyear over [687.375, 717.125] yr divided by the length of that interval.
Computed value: 1.04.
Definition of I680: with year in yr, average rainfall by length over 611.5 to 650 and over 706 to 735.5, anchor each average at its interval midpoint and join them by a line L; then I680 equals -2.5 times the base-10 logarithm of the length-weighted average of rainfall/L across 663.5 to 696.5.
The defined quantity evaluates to 0.06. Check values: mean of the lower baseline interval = 1.05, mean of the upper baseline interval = 1.06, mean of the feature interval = 1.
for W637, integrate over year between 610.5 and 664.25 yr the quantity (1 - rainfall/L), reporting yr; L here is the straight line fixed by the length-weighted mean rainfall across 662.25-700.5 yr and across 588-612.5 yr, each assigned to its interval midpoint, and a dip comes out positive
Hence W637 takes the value 3.16 yr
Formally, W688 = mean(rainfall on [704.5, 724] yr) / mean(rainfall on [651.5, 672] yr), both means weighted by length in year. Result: 1.1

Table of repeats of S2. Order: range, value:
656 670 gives 0.992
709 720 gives 1.05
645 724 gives 1.02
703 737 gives 1.06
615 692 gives 1.03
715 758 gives 1.05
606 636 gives 1.08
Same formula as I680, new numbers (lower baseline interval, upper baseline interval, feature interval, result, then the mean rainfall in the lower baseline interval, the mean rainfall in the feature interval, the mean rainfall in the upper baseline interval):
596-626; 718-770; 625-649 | 0.07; 1.12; 1.03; 1.04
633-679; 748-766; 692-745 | -0.05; 1.01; 1.05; 1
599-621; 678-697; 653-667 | 0.06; 1.13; 1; 1.02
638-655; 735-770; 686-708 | 0.02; 1.05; 1.02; 1.03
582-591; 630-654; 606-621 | 0.07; 1.34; 1.12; 1.05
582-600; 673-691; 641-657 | 0.05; 1.28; 1.05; 1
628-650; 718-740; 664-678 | 0.07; 1.04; 0.986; 1.07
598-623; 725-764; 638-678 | 0.09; 1.13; 1.01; 1.04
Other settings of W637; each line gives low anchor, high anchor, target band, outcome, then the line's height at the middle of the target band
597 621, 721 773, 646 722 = 4.3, 1.08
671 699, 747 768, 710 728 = -1.0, 1.01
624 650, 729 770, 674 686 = 0.5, 1.04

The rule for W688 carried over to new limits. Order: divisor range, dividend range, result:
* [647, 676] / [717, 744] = 1.06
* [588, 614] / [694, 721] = 0.87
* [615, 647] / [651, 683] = 0.95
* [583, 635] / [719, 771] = 0.90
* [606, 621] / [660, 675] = 0.87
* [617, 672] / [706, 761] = 1.02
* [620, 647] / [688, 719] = 1.00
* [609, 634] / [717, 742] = 0.99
